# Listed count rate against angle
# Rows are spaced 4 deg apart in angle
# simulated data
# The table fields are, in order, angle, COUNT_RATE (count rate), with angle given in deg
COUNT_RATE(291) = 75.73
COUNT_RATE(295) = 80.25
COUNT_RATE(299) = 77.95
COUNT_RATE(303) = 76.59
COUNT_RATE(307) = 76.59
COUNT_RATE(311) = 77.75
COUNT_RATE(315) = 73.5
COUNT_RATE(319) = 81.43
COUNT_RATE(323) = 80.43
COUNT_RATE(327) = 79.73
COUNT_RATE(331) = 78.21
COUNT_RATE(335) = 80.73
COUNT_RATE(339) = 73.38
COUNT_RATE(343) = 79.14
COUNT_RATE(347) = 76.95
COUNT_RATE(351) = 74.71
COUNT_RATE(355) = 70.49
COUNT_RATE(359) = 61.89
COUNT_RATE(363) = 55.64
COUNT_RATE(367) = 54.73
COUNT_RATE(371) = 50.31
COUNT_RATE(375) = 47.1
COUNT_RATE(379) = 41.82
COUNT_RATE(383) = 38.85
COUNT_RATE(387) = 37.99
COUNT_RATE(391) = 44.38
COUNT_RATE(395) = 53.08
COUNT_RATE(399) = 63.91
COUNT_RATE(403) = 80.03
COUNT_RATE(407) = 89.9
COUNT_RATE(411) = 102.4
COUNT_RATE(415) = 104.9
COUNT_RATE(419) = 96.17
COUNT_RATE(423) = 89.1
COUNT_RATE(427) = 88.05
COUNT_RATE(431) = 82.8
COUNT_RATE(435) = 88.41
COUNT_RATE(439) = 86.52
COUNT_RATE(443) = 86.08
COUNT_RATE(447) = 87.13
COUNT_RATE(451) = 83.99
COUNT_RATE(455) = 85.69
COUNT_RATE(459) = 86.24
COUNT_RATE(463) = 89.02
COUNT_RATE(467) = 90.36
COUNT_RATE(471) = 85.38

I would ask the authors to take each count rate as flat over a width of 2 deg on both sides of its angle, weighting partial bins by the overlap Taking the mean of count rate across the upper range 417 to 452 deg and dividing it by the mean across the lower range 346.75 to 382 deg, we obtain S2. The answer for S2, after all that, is 1.52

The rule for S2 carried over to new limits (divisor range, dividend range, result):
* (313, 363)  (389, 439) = 1.09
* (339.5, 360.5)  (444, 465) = 1.18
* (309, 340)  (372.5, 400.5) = 0.59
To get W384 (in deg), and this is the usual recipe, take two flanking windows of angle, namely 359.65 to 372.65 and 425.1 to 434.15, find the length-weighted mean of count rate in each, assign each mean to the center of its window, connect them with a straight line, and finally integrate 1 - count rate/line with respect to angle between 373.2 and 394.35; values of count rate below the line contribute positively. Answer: 6.84 deg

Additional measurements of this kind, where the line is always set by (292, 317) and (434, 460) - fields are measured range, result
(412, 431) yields -2.1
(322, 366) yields 3.5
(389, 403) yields 4.3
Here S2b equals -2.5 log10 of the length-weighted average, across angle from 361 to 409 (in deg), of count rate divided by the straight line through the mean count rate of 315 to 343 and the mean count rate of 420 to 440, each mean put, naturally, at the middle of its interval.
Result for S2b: 0.46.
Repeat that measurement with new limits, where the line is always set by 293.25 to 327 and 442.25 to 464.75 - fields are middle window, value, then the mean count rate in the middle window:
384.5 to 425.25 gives 0.11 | 75.8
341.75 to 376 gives 0.26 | 63.6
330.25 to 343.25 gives 0.03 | 77.7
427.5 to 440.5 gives -0.01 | 86.1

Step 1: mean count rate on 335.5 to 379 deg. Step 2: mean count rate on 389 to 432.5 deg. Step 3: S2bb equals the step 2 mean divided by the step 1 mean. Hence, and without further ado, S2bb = 1.27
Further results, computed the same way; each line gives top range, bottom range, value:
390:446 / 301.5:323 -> 1.08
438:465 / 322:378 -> 1.27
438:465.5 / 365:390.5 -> 1.92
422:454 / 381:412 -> 1.38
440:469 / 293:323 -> 1.12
